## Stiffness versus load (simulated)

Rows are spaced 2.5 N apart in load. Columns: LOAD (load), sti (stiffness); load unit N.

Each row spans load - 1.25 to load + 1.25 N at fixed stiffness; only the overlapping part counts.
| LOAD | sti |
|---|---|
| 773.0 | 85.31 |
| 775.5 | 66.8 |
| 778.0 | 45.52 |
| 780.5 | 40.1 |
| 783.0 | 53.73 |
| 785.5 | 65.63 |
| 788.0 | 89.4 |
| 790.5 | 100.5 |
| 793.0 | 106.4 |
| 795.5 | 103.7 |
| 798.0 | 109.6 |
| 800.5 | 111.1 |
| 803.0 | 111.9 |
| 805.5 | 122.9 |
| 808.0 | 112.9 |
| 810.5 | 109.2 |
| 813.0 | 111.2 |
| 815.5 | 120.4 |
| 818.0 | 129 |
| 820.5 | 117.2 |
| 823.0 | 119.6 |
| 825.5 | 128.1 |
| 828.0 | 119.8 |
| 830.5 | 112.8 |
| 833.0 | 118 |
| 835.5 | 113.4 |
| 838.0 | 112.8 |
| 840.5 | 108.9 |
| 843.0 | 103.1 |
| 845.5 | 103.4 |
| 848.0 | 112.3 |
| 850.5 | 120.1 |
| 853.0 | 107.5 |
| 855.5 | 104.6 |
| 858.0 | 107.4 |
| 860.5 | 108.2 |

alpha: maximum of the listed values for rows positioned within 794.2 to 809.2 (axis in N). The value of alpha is 122.9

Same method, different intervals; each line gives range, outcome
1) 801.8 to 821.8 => 129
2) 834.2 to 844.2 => 113.4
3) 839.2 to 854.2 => 120.1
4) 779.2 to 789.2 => 89.4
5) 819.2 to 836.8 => 128.1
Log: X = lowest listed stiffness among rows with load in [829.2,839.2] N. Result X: 112.8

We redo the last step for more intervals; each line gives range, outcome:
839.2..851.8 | 103.1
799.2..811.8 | 109.2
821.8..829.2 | 119.6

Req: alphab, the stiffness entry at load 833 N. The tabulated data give 118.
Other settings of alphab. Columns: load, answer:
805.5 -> 122.9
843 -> 103.1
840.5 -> 108.9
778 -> 45.52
